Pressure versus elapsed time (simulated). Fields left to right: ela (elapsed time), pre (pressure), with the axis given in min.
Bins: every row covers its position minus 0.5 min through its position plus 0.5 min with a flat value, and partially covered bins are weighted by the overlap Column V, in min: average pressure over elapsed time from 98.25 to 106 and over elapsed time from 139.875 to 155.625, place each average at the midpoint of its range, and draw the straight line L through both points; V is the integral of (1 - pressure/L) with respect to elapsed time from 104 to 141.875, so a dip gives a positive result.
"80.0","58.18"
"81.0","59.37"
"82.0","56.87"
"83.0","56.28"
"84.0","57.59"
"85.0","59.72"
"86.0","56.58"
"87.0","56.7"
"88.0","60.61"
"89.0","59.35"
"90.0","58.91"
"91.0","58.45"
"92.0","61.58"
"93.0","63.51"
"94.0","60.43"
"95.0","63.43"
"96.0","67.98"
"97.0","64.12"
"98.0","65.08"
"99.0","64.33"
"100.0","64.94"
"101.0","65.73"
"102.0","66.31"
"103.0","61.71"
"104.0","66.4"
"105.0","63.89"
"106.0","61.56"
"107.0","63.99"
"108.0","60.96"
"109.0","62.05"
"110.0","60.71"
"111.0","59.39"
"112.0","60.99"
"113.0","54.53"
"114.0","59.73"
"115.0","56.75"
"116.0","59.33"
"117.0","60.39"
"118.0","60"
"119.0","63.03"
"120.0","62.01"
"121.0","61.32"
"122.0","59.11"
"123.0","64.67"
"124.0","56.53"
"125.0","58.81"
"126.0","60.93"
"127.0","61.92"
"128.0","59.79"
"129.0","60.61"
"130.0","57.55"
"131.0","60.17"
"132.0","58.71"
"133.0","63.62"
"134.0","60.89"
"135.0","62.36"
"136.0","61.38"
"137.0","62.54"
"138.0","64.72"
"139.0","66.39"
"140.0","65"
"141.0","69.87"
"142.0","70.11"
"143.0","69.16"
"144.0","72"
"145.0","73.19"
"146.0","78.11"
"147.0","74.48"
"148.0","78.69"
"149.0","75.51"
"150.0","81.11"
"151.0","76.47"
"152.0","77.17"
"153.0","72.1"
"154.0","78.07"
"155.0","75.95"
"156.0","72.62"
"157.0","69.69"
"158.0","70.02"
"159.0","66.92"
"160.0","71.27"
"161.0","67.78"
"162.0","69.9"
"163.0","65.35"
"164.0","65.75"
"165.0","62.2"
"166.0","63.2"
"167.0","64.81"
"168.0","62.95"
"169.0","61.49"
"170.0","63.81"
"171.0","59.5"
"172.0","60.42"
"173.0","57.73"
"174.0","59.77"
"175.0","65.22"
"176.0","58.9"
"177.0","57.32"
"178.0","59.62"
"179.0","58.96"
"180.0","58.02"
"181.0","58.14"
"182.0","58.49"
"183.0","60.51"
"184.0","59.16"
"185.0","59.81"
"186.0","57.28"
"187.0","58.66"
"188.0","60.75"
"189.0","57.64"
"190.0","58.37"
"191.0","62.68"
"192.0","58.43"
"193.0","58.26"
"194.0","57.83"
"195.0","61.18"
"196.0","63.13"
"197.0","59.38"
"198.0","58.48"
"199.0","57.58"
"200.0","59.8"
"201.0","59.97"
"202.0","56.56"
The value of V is 4.2 min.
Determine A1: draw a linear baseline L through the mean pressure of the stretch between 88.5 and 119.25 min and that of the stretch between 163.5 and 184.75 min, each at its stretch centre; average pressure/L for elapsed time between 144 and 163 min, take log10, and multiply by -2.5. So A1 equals -0.20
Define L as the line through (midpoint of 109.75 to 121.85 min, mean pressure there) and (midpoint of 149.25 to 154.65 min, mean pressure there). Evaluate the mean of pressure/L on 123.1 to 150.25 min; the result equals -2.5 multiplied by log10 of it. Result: 0.06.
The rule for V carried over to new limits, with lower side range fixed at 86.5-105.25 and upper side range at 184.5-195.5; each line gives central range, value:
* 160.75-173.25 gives -0.71 min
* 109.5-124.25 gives 0.48 min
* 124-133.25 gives 0.24 min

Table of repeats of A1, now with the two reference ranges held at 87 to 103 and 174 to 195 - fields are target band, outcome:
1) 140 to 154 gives -0.218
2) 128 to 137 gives 0.010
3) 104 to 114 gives 0.019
